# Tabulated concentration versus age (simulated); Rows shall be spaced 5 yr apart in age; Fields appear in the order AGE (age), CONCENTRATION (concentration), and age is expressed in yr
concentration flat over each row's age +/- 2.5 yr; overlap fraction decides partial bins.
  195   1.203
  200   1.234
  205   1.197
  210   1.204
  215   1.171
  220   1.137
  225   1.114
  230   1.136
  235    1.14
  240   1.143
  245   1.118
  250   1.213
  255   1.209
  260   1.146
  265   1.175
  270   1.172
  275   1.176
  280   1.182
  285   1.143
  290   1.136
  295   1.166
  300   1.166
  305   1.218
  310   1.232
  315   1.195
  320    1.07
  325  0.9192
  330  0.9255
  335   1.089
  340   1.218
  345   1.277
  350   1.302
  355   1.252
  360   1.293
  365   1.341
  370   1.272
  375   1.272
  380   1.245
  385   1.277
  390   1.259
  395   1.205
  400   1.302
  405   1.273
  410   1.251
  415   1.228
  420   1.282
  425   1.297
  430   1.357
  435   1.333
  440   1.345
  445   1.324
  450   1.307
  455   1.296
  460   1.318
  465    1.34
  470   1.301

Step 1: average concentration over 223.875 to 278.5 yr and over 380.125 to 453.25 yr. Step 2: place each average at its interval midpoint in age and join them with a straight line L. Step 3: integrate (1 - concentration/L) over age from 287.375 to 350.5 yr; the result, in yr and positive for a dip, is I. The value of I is 3.6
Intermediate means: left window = 1.16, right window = 1.29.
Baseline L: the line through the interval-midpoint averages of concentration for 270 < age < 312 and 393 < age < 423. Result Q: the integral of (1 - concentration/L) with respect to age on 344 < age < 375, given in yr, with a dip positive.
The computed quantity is -1.6 yr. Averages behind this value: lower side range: 1.18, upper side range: 1.26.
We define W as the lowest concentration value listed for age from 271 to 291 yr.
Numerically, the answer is 1.136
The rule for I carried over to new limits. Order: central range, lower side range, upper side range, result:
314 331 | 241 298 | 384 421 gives 2.6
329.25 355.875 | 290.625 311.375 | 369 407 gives 0.8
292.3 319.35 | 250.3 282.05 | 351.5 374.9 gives 0.8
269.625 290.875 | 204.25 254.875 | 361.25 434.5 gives 0.6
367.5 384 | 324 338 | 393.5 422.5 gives -1.7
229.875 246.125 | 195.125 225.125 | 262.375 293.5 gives 0.6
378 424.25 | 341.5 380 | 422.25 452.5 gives 1.6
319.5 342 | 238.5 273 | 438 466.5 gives 3.5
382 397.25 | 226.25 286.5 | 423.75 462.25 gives 0.3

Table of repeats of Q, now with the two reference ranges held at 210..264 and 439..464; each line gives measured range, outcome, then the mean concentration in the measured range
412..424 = 0.3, 1.26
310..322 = 0.6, 1.16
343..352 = -0.4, 1.29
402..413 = 0.2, 1.26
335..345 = 0.3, 1.2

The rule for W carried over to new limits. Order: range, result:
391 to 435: 1.205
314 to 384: 0.9192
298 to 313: 1.166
